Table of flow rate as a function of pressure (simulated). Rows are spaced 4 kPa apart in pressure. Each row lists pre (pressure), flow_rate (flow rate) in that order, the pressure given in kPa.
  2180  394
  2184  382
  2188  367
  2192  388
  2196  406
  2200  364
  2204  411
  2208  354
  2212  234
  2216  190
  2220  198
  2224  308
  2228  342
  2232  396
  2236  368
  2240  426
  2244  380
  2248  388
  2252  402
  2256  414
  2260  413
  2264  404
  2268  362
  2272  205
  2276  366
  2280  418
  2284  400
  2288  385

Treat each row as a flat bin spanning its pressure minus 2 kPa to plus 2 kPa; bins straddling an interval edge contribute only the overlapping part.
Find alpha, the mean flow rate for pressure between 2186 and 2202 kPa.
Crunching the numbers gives 381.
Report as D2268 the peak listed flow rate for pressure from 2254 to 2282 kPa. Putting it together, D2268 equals 418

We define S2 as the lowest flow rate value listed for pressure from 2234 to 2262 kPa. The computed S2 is 368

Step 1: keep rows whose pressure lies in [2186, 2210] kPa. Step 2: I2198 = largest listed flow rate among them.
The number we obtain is 411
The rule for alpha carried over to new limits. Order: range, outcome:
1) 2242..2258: 396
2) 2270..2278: 286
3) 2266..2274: 284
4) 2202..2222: 277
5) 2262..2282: 351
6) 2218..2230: 283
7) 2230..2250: 392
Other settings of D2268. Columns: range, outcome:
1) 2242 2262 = 414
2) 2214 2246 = 426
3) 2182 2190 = 382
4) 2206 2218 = 354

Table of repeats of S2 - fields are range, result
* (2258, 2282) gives 205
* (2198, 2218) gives 190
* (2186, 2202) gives 364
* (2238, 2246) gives 380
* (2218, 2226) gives 198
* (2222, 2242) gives 308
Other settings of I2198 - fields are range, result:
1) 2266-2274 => 362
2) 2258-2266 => 413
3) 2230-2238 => 396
